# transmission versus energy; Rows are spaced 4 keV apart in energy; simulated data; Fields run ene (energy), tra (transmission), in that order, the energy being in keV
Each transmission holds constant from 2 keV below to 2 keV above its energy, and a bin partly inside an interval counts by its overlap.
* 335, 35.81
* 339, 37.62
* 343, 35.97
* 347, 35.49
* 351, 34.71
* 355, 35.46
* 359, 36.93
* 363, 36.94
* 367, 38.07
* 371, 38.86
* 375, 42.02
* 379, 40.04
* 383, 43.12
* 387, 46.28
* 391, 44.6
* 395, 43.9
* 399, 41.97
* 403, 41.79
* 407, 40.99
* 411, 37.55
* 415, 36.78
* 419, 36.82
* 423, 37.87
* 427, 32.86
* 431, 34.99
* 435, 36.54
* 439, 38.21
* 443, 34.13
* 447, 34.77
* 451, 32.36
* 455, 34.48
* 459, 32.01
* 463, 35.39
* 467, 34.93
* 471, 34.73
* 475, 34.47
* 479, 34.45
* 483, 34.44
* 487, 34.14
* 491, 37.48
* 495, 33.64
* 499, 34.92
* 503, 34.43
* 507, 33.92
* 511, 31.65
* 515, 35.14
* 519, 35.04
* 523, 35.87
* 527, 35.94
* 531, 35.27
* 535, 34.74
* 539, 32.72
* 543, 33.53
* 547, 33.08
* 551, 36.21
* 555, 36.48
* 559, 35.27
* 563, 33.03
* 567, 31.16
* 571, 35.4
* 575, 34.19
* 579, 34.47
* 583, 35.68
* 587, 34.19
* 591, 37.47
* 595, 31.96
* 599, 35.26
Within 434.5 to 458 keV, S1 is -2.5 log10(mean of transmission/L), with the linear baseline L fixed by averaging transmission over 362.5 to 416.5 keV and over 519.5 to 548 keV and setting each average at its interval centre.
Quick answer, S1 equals 0.11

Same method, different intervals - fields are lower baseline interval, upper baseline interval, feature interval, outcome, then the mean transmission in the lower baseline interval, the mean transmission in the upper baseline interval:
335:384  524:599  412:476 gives 0.04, 37.7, 34.5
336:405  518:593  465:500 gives 0.06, 39.6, 34.7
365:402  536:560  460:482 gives 0.10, 42.1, 34.5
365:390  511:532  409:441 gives 0.08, 41.5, 35.1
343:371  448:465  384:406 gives -0.23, 36.4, 33.6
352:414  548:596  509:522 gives 0.07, 40.4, 34.6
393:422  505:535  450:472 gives 0.10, 39.9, 34.7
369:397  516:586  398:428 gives 0.08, 42.7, 34.6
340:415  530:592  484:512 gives 0.06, 39.6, 34.5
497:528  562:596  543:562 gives -0.02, 34.6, 34.3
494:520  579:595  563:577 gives 0.04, 34.1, 35.1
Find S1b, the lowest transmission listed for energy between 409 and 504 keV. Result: 32.01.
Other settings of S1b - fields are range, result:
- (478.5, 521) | 31.65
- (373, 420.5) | 36.78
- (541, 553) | 33.08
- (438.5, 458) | 32.36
